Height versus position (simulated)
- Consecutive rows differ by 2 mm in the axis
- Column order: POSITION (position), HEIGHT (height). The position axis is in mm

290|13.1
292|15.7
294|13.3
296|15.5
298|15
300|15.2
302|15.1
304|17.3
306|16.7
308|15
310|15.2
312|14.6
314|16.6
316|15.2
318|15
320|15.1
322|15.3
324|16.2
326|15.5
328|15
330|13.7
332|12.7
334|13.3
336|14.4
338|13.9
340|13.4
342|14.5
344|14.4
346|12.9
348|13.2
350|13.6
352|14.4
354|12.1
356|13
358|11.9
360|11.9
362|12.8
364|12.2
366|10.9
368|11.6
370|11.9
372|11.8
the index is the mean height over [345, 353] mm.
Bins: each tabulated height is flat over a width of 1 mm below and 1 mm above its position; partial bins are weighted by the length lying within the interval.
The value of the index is 13.5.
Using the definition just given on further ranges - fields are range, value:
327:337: 13.8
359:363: 12.4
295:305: 15.6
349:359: 13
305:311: 15.6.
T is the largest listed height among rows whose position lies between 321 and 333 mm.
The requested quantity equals 16.2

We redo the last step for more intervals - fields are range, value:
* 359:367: 12.8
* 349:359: 14.4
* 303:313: 17.3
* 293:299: 15.5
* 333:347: 14.5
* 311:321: 16.6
